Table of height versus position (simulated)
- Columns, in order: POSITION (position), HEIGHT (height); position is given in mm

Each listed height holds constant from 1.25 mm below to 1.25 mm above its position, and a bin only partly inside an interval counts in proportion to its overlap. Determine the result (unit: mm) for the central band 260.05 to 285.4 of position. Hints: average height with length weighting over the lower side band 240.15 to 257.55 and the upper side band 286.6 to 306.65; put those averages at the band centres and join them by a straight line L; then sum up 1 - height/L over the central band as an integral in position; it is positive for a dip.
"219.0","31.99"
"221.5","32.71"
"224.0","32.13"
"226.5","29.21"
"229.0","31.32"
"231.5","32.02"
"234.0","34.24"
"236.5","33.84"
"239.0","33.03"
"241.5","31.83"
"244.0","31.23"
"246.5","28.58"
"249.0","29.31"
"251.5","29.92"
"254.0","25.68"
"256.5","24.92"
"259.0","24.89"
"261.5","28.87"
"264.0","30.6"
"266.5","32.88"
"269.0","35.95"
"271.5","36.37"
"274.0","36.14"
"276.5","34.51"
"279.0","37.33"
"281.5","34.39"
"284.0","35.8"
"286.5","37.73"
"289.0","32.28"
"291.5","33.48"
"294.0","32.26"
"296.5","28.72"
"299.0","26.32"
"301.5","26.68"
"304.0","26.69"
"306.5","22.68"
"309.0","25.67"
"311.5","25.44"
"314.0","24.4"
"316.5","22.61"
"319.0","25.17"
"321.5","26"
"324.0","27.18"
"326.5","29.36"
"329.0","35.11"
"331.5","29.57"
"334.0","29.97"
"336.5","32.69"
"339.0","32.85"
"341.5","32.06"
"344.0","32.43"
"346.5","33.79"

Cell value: -4.39 mm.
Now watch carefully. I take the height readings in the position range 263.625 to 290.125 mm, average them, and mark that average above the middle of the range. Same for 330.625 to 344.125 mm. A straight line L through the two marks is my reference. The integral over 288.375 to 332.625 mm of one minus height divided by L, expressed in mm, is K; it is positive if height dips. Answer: 7.3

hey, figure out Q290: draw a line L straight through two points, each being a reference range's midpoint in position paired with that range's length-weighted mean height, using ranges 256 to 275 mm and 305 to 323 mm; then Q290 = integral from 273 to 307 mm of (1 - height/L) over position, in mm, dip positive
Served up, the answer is -4.6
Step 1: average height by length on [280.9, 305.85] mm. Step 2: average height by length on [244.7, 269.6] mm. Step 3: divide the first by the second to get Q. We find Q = 1.1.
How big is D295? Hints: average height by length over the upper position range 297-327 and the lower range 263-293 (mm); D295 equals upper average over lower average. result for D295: 0.7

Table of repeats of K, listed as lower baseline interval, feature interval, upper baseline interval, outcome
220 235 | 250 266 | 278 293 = 2.8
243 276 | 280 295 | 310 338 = -2.5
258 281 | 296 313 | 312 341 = 2.5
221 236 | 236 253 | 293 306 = 0.1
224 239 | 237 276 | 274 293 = 3.2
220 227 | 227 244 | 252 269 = -1.0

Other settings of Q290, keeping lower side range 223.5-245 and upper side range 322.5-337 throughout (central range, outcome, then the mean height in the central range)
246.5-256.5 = 1.22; 27.9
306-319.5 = 2.80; 24.4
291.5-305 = 1.02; 28.7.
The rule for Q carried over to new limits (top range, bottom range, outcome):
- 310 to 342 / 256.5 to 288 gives 0.85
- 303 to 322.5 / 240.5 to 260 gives 0.88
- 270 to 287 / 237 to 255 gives 1.19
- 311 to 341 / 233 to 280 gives 0.90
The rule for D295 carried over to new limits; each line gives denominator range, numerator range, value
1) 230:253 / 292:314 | 0.85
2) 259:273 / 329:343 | 0.98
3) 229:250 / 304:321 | 0.77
